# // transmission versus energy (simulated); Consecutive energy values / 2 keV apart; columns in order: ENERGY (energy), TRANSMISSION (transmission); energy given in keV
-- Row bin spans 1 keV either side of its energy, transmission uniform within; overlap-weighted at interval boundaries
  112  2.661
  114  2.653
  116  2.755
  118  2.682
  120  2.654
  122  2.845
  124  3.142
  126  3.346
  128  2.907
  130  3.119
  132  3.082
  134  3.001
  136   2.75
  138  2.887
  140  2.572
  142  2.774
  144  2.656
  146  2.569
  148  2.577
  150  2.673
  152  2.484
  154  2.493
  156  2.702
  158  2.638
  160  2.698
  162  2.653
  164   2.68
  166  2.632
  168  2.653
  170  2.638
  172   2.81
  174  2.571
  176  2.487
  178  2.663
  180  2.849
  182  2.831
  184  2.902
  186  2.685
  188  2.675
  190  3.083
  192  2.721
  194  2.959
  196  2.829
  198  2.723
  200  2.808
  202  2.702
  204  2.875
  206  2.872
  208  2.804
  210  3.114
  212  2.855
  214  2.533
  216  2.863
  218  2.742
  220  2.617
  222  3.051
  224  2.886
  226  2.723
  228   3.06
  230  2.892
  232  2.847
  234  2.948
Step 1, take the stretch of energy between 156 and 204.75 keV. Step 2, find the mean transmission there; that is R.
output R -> 2.74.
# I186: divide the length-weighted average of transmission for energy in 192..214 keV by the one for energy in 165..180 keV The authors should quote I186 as 1.07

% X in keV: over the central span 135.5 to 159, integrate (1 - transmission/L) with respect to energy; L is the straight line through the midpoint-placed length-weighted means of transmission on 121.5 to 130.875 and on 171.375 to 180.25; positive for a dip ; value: 2.1 keV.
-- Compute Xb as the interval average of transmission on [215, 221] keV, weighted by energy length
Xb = 2.74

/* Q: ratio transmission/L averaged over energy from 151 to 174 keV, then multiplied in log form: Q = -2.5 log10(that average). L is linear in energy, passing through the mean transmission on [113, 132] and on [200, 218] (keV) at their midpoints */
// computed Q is 0.09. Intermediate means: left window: 2.91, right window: 2.82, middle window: 2.64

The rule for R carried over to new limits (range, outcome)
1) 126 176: 2.73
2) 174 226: 2.8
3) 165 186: 2.7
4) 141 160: 2.62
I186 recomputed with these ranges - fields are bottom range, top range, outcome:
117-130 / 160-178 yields 0.90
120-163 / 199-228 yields 1.01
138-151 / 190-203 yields 1.06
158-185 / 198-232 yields 1.05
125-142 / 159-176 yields 0.90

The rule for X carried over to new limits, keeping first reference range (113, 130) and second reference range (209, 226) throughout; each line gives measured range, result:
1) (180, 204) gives 0.2 keV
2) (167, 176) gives 0.7 keV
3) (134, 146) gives 0.6 keV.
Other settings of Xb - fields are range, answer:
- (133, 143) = 2.8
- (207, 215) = 2.83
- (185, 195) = 2.82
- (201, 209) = 2.81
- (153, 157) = 2.6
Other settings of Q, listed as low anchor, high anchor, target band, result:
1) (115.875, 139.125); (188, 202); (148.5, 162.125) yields 0.109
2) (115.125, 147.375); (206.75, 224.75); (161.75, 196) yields 0.039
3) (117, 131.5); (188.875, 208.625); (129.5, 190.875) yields 0.069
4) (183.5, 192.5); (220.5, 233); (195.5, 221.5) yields 0.022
